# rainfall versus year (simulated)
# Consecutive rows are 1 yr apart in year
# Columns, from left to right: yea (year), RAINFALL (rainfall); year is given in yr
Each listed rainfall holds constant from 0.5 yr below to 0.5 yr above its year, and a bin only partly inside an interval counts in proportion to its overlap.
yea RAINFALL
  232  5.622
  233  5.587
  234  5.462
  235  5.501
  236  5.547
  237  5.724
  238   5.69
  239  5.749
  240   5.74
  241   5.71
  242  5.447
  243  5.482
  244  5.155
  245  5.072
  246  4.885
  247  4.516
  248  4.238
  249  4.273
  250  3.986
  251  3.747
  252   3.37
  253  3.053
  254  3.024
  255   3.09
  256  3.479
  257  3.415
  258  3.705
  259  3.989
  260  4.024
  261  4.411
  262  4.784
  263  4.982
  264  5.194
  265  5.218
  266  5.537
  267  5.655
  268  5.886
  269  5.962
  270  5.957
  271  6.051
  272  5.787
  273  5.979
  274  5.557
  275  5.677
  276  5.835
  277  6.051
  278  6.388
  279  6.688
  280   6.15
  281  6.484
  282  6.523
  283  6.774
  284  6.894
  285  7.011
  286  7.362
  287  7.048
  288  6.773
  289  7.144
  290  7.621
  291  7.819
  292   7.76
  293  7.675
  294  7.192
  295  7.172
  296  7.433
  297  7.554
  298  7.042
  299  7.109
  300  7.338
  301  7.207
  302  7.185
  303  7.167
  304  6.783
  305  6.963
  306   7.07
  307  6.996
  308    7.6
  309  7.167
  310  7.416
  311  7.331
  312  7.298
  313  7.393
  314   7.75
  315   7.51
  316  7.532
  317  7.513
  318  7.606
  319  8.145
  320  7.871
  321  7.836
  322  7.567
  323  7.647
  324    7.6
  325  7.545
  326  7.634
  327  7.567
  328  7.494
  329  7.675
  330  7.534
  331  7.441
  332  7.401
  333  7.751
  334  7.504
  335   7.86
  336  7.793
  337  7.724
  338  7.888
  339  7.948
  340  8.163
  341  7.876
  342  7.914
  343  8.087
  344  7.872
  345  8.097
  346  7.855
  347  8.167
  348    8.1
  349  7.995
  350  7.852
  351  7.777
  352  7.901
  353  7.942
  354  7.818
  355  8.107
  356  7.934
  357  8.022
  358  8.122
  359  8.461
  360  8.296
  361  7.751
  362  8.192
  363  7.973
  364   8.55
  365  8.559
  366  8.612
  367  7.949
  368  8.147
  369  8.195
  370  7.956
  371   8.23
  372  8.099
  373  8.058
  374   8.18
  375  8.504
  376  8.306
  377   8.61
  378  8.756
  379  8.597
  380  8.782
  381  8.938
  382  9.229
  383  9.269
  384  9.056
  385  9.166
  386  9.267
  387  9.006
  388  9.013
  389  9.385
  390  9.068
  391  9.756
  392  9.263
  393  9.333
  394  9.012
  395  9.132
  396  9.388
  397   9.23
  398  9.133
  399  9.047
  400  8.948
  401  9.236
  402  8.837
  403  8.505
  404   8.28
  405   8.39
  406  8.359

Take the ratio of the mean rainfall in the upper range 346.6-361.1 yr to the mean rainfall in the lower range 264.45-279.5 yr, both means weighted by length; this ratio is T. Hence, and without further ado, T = 1.4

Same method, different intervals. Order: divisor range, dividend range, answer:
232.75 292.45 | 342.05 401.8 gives 1.56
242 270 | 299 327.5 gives 1.65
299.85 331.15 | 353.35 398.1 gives 1.16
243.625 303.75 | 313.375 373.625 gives 1.37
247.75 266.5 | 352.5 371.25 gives 2.00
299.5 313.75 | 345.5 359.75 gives 1.11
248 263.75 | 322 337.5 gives 1.97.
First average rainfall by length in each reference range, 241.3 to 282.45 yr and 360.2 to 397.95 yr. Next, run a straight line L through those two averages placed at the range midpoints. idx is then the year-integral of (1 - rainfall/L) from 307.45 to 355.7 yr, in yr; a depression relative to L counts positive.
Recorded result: -3.6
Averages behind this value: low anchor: 4.99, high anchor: 8.72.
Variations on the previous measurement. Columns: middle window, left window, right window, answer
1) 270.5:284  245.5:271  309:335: -2.0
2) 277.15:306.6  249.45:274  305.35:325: -4.0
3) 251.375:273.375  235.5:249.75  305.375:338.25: 4.5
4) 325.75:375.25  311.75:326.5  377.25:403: 1.8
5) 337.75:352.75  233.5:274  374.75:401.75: -0.5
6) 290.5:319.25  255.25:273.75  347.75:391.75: -4.8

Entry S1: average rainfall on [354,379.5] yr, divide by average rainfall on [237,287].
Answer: 1.57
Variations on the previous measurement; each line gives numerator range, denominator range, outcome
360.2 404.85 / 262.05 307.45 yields 1.32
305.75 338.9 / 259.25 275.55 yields 1.40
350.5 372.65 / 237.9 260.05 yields 1.86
